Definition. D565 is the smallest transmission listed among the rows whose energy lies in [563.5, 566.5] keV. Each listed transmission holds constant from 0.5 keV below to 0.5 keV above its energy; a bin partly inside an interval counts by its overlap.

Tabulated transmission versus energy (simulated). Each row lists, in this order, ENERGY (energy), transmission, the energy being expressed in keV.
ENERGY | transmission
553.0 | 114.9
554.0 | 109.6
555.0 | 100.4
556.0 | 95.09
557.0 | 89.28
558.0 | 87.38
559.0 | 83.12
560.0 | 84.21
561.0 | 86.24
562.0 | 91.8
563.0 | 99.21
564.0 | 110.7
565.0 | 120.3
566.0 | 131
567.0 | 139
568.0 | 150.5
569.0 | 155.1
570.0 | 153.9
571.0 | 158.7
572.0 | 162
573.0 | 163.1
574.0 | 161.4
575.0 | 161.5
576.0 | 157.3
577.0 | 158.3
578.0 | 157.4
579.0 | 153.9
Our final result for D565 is 110.7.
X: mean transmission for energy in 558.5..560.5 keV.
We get 83.7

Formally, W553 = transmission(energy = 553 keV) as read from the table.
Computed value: 114.9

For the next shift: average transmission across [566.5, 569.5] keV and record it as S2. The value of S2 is 148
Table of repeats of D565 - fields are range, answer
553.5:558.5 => 87.38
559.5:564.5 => 84.21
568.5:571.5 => 153.9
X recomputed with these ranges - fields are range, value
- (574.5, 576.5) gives 159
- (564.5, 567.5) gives 130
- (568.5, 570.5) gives 154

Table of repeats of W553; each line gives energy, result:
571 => 158.7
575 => 161.5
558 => 87.38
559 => 83.12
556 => 95.09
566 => 131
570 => 153.9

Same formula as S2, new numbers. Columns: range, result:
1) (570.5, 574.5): 161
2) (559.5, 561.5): 85.2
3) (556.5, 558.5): 88.3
